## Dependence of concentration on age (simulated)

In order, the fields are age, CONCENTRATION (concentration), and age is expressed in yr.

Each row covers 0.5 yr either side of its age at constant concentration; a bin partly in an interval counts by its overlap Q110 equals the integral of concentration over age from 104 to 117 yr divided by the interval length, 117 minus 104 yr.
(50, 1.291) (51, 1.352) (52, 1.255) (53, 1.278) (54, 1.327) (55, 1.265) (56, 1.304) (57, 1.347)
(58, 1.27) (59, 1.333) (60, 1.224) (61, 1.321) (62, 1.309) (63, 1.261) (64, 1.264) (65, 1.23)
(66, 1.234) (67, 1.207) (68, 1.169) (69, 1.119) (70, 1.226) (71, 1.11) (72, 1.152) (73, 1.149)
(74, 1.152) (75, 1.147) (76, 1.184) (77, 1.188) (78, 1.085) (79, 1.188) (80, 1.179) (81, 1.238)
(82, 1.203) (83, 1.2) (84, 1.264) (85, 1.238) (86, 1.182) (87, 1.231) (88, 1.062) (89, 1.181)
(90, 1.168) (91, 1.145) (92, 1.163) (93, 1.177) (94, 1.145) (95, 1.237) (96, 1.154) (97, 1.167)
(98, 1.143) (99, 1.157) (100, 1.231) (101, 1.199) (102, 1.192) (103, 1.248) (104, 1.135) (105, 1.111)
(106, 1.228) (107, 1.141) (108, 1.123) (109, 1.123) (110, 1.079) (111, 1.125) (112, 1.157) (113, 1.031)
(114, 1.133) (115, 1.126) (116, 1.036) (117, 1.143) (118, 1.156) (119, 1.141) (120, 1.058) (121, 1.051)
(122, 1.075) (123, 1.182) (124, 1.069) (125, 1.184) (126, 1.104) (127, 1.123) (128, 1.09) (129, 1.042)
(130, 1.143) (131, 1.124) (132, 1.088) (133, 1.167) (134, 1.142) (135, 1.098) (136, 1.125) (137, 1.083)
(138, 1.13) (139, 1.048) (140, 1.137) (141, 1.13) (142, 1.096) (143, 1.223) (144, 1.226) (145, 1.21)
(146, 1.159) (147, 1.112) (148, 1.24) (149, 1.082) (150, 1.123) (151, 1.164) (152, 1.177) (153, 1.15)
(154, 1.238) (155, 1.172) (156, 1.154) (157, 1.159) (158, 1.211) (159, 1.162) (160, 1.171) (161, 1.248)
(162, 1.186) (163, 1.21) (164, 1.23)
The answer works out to 1.12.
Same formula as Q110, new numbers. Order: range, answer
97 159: 1.14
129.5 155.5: 1.15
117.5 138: 1.11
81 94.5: 1.18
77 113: 1.17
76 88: 1.19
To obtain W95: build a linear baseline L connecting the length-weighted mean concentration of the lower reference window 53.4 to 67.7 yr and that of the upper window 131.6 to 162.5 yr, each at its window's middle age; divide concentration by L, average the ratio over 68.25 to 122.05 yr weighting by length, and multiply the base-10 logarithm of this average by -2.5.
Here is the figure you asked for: 0.07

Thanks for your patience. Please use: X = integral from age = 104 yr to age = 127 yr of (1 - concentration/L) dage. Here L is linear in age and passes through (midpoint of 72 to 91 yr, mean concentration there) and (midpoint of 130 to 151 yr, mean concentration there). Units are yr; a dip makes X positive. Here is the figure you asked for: 0.7 yr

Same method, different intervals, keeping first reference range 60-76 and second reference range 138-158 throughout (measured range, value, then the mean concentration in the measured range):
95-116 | 0.58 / 1.15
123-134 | 0.49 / 1.12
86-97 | 0.21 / 1.17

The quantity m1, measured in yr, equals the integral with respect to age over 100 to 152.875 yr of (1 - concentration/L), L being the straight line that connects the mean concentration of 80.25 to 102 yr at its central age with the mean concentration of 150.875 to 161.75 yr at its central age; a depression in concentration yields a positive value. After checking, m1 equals 2.3 yr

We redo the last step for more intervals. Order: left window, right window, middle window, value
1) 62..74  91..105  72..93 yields 0.2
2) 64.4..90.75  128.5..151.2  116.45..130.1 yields 0.4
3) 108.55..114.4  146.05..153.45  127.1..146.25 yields 0.1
